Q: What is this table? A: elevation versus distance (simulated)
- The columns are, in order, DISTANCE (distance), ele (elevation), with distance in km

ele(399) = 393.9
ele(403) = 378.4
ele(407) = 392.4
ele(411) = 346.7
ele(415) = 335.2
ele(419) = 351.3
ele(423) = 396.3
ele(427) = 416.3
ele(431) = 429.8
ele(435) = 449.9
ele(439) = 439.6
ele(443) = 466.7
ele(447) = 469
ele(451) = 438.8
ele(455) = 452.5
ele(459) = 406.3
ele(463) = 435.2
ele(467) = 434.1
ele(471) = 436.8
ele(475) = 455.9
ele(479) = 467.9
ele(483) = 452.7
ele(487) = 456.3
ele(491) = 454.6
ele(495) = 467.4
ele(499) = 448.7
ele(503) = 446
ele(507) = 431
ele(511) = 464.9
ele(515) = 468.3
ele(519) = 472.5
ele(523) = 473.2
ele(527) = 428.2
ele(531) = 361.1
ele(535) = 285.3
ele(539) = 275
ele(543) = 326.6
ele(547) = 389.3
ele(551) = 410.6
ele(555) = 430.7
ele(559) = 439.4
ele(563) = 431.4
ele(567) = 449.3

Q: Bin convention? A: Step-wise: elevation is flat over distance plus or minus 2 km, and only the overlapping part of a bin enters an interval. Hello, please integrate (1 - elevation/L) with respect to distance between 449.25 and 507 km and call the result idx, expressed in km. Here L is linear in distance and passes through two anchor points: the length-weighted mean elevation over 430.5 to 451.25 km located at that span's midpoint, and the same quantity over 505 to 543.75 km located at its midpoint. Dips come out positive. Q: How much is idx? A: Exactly -2.4 km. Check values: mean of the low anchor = 451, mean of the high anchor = 401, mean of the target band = 446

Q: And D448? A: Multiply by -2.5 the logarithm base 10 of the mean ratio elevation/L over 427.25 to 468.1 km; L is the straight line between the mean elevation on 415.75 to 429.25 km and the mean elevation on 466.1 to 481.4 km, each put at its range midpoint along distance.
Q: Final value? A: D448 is -0.065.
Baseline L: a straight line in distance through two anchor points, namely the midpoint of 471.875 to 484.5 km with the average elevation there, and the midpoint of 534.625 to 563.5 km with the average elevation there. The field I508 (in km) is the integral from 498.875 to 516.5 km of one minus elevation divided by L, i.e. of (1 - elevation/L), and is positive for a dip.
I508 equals -1.2 km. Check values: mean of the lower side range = 457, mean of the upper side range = 375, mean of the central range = 452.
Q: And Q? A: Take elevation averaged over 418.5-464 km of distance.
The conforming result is 432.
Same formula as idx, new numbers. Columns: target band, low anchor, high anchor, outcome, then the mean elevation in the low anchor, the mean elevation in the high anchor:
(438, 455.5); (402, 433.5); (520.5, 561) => -3.3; 382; 383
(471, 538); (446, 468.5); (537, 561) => -4.8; 438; 379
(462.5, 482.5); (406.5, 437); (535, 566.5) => -3.1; 390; 383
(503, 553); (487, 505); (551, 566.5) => 4.8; 454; 432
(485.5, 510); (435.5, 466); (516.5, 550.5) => -2.6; 444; 379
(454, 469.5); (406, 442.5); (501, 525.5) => -0.3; 398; 459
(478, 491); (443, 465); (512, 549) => -1.1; 443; 389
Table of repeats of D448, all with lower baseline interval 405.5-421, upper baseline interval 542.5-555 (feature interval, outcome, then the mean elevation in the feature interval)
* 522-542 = 0.08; 357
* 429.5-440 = -0.22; 440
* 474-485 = -0.23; 459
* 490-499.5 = -0.21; 458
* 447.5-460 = -0.20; 439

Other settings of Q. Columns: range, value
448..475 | 437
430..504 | 448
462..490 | 449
